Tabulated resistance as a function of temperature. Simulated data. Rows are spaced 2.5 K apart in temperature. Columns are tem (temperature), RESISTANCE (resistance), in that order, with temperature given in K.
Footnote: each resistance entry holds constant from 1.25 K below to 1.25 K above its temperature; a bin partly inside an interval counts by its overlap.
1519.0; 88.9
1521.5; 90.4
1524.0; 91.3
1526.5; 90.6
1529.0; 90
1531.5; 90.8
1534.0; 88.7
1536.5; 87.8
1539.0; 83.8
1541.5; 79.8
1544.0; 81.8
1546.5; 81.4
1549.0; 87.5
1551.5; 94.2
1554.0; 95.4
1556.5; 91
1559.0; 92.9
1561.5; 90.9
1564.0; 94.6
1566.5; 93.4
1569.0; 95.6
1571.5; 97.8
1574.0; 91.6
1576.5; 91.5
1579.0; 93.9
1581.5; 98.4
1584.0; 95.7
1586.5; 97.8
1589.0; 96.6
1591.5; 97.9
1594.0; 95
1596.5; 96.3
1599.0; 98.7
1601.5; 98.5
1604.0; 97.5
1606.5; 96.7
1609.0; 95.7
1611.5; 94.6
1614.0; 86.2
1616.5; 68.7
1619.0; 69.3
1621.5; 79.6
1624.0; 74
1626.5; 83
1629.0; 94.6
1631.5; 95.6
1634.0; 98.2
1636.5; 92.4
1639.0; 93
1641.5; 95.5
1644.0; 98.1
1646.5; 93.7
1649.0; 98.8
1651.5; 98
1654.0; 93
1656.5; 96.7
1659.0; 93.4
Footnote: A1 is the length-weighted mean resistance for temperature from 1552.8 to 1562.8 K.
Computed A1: 92.5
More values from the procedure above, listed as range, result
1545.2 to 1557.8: 89.9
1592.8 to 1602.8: 97.1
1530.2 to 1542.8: 86.2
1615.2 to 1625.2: 73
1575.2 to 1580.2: 92.7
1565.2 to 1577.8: 94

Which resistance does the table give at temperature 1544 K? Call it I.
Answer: 81.8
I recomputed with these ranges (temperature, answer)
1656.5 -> 96.7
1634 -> 98.2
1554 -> 95.4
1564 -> 94.6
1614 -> 86.2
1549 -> 87.5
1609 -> 95.7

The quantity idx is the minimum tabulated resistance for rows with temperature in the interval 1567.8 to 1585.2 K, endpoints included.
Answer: 91.5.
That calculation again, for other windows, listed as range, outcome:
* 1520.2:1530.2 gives 90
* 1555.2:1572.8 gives 90.9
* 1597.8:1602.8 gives 98.5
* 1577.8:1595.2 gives 93.9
